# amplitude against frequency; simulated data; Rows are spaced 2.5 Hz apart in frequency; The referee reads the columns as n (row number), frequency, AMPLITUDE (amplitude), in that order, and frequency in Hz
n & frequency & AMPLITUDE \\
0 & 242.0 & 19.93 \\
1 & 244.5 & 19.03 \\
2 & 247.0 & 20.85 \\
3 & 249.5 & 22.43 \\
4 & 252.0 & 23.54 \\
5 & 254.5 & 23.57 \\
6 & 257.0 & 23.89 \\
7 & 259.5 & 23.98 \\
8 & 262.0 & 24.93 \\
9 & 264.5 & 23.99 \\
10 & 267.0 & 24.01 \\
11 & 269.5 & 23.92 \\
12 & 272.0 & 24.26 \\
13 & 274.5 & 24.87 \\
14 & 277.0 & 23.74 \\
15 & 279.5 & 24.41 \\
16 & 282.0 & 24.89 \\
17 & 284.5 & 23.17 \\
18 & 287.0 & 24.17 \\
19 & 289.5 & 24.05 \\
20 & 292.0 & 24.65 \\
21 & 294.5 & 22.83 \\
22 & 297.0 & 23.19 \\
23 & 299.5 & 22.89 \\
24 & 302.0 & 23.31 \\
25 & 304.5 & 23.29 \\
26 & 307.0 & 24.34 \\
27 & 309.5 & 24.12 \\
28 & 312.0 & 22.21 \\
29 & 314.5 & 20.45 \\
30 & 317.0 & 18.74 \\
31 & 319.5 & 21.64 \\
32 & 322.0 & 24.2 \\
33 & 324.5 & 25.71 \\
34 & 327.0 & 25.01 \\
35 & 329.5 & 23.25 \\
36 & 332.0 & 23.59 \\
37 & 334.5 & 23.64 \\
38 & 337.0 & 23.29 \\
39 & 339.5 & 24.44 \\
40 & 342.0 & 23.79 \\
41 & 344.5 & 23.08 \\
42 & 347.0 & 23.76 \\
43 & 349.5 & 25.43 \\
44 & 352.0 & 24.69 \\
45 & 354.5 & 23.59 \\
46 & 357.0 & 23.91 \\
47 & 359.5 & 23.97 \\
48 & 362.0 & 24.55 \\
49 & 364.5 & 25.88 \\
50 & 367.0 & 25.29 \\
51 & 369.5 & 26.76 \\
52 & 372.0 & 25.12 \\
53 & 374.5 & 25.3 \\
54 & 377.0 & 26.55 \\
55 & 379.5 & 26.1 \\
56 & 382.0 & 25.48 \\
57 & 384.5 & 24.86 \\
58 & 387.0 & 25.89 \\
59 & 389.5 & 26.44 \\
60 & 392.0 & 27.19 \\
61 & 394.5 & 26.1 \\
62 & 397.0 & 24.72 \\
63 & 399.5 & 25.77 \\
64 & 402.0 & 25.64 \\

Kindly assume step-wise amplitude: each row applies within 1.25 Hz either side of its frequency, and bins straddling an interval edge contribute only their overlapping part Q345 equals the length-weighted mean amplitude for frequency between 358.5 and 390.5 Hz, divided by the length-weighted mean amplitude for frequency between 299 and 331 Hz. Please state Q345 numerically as 1.1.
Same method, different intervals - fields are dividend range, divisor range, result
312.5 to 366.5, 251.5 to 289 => 0.98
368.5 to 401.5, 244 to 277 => 1.10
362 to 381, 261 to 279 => 1.06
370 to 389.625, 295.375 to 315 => 1.11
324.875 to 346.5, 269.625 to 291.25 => 0.99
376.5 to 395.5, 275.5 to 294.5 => 1.08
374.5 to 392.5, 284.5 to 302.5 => 1.10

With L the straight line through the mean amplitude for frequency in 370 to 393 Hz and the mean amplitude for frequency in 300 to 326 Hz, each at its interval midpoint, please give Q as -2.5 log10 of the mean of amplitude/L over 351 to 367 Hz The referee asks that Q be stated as 0.017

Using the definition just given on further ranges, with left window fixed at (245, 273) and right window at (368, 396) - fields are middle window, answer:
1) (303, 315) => 0.065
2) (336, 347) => 0.065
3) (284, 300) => 0.023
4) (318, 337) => 0.049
